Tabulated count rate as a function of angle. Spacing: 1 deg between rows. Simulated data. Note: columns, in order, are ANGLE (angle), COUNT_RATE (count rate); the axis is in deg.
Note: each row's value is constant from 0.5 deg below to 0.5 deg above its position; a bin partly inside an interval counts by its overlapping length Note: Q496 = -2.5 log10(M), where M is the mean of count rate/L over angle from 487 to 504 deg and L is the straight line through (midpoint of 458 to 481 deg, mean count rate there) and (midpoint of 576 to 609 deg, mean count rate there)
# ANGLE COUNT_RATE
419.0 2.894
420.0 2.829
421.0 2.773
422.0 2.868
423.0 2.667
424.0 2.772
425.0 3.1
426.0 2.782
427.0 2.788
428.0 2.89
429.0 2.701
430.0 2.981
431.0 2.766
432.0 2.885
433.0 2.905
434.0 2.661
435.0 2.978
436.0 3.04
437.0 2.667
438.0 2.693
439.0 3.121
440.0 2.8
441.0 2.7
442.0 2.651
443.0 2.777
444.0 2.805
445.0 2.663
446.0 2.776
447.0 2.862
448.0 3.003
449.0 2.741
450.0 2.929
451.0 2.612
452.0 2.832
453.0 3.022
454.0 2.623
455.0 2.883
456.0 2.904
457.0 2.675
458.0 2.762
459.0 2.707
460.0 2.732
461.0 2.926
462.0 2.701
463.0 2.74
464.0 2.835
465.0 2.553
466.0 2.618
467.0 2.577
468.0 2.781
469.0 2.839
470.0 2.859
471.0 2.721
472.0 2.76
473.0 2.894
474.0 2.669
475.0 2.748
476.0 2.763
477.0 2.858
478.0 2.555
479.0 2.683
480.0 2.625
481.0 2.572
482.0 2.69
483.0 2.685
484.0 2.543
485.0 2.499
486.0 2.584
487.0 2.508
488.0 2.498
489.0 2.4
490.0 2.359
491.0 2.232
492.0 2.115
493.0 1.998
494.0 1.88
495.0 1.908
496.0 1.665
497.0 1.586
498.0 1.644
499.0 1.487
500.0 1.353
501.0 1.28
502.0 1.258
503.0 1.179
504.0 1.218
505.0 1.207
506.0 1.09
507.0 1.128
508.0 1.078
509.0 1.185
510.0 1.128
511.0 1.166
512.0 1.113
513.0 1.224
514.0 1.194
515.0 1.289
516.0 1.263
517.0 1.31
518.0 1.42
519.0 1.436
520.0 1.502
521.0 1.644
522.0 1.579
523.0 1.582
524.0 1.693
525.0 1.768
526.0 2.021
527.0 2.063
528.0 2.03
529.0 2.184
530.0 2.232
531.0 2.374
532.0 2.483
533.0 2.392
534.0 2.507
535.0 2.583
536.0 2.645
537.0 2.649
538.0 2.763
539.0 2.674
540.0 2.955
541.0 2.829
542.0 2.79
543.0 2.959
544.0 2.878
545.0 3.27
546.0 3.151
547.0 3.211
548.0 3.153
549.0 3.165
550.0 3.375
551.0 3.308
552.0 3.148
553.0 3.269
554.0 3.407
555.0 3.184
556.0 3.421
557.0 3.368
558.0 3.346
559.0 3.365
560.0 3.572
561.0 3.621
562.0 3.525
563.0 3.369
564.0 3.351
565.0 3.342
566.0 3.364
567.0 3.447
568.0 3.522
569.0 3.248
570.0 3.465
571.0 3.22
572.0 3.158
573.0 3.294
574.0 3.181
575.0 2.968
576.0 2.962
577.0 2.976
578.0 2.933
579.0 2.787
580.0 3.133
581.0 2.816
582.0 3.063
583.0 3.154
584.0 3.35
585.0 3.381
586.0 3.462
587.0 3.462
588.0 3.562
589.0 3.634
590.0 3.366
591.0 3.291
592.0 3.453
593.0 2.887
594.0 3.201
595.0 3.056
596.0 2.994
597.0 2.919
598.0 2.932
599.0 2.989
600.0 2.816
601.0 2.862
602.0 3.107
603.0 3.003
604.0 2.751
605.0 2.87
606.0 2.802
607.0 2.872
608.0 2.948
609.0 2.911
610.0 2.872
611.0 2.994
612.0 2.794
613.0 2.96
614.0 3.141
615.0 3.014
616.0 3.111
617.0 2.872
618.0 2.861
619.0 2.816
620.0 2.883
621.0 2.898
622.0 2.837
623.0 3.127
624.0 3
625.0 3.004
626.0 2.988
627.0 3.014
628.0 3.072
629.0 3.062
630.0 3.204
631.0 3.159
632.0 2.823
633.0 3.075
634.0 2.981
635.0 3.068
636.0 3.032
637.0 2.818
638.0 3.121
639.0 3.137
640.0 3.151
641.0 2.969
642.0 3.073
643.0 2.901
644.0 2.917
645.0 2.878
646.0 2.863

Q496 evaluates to 0.48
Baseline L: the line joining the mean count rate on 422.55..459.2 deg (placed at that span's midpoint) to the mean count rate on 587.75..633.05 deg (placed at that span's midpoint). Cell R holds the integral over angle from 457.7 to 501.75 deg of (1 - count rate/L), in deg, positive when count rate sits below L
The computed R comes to 6.6 deg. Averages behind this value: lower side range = 2.82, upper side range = 3.01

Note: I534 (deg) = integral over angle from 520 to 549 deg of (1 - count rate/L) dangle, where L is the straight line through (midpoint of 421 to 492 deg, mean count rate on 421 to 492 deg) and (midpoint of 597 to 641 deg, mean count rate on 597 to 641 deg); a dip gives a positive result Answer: 4.0 deg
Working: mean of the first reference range 2.74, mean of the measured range 2.46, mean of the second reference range 2.97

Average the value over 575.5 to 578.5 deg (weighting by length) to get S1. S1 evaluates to 2.96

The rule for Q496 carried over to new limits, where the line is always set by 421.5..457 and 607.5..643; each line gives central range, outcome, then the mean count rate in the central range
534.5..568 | -0.087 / 3.17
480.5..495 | 0.202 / 2.38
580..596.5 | -0.103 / 3.25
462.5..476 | 0.043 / 2.74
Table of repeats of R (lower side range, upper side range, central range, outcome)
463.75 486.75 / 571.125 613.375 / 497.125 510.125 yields 7.1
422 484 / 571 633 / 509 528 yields 9.3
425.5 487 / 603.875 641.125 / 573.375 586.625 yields -0.8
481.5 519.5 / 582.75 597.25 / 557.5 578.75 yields -3.0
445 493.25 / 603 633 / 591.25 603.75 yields -0.4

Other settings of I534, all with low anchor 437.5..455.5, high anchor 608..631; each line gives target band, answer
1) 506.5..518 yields 6.7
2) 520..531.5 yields 3.9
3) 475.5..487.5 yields 0.9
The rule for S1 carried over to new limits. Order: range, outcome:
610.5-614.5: 2.97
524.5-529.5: 2.01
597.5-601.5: 2.9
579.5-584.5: 3.1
